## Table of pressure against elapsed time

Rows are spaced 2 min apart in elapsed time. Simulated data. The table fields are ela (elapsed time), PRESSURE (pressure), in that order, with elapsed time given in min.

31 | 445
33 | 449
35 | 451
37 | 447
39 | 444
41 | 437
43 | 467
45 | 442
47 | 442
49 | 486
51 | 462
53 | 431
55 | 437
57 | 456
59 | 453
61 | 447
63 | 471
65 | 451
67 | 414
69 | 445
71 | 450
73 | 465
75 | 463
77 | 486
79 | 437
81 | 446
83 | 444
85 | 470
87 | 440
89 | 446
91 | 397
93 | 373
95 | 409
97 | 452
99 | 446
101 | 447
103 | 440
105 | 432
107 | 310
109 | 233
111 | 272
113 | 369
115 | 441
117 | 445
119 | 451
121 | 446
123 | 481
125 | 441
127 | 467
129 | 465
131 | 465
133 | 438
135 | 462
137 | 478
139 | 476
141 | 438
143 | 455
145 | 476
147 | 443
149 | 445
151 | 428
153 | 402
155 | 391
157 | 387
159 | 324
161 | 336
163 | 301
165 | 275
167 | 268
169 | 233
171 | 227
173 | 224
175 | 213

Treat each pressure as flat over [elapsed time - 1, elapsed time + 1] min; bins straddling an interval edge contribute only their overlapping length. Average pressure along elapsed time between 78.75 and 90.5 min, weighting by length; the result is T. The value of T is 446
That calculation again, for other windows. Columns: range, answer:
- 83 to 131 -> 418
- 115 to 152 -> 455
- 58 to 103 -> 443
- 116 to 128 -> 455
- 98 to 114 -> 369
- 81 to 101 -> 432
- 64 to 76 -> 448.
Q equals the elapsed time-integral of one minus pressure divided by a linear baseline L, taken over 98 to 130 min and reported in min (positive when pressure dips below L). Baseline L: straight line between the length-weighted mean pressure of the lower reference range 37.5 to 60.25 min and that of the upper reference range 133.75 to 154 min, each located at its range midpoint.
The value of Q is 2.7 min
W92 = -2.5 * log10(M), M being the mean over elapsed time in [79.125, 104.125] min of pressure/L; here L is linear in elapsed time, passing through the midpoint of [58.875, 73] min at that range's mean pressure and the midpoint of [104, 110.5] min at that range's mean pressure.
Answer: -0.18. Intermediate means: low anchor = 448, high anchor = 321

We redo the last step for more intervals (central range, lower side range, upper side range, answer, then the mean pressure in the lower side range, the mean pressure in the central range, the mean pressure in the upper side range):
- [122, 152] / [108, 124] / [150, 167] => -0.23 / 392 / 457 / 350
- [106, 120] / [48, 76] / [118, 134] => 0.26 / 452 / 360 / 457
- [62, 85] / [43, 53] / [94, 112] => -0.08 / 456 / 453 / 382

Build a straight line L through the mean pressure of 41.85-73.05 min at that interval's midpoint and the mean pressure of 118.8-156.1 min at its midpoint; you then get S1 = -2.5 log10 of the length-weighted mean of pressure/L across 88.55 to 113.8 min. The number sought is 0.17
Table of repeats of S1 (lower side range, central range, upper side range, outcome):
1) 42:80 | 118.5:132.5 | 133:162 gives -0.07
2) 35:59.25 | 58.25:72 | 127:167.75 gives -0.01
